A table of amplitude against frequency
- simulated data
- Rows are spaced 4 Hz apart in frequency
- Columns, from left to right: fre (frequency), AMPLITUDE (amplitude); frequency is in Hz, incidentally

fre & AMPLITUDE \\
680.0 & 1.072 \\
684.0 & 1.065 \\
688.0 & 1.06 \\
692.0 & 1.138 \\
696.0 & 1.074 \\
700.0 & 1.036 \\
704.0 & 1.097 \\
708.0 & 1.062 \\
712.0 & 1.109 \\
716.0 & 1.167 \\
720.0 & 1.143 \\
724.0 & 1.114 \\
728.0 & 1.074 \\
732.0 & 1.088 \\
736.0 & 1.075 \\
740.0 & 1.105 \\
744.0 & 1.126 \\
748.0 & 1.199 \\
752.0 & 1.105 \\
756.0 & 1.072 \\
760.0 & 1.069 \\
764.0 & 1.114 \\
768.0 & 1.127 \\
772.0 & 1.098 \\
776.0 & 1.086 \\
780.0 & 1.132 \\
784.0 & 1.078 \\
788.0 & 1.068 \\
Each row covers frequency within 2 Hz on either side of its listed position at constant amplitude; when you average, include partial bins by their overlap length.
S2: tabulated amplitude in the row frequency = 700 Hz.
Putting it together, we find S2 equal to 1.036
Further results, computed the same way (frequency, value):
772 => 1.098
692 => 1.138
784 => 1.078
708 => 1.062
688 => 1.06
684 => 1.065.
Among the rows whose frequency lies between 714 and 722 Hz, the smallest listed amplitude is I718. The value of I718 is 1.143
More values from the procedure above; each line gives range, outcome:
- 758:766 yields 1.069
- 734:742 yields 1.075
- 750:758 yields 1.072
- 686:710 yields 1.036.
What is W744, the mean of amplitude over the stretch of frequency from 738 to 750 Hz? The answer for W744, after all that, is 1.14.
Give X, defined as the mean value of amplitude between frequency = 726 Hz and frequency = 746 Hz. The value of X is 1.09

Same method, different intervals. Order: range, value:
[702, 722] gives 1.12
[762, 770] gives 1.12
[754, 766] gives 1.08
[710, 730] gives 1.12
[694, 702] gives 1.06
